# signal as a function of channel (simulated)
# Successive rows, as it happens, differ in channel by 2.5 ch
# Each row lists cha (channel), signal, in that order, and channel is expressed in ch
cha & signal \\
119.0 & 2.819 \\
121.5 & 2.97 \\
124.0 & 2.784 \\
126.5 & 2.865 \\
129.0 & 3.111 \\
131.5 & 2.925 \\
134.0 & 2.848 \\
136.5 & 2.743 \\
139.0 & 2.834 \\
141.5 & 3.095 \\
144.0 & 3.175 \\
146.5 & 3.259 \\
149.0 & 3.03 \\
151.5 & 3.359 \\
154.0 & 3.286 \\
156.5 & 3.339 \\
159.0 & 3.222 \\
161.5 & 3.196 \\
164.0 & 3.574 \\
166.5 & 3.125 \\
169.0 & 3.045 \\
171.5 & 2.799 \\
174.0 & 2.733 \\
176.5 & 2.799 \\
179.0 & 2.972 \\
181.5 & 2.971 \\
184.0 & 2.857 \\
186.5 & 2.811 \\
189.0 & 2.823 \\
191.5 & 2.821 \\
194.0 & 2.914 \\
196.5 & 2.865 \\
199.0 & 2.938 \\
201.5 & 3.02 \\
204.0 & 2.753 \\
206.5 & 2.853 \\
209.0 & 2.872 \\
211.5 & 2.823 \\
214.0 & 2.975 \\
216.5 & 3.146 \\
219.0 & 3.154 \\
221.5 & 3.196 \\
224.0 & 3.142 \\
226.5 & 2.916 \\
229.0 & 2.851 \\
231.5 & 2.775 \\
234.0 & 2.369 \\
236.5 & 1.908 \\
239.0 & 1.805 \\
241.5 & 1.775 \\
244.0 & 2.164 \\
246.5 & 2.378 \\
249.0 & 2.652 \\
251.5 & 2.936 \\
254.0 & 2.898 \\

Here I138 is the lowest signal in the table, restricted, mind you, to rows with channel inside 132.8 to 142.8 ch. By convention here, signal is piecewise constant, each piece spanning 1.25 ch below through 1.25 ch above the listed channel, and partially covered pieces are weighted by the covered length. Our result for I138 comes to 2.743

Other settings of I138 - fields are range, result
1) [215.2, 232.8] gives 2.775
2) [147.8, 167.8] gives 3.03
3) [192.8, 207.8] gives 2.753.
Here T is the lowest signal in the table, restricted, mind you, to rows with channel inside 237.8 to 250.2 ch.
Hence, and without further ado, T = 1.775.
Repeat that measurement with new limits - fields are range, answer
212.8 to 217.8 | 2.975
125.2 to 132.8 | 2.865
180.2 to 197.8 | 2.811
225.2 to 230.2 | 2.851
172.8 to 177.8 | 2.733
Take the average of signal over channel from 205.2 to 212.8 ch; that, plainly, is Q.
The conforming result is 2.85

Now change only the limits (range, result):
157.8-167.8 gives 3.28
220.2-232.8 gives 2.97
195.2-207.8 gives 2.89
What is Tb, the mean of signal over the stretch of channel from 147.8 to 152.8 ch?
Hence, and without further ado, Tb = 3.2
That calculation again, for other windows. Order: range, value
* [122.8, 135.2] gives 2.91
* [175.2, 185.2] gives 2.9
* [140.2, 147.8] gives 3.17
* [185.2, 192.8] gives 2.82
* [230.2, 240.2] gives 2.22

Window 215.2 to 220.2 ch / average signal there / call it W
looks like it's 3.15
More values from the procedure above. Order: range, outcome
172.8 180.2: 2.83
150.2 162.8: 3.28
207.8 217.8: 2.96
